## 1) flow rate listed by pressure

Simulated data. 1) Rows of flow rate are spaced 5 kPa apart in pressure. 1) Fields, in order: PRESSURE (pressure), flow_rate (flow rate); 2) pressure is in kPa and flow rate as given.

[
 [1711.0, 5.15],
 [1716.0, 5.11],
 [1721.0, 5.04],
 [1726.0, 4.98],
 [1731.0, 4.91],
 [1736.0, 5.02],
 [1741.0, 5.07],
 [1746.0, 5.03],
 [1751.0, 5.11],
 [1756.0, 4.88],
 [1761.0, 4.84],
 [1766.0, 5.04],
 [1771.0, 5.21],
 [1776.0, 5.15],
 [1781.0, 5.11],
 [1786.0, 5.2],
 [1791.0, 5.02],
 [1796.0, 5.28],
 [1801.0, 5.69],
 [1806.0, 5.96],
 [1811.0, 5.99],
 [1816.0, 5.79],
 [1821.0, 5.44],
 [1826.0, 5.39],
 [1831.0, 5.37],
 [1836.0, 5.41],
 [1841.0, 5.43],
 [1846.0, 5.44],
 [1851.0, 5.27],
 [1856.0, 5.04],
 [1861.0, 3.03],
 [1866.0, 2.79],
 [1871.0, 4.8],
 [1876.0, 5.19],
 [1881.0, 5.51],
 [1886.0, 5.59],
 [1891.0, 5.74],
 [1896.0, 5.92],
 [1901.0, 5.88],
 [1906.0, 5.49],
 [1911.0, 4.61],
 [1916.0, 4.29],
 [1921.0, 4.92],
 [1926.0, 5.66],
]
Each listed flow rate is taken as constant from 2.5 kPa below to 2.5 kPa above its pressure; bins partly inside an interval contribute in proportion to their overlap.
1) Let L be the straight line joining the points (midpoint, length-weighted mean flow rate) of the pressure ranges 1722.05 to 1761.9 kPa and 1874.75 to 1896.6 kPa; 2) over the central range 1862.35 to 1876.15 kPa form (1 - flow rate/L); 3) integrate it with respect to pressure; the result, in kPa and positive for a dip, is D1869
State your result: 3.8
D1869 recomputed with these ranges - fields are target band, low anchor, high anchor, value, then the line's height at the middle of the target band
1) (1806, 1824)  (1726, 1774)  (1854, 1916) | -2.8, 4.98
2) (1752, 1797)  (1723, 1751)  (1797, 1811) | 3.1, 5.45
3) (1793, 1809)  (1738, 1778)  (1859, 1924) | -2.0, 5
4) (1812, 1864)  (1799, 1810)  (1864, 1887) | 1.9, 5.34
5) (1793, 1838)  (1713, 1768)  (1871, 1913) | -3.1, 5.23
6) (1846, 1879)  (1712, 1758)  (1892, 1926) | 4.7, 5.19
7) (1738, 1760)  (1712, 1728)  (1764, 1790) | 0.4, 5.1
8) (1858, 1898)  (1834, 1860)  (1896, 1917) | 3.0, 5.21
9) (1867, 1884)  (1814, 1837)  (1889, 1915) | 1.5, 5.46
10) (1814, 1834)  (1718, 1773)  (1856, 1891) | -3.0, 4.77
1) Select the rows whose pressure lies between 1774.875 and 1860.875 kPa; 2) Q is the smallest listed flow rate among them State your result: 5.02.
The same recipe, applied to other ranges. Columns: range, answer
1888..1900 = 5.74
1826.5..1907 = 2.79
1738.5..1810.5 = 4.84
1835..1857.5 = 5.04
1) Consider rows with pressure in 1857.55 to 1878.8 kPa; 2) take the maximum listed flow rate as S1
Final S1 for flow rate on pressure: 5.19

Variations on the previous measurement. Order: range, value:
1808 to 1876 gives 5.99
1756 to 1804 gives 5.69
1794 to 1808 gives 5.96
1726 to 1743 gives 5.07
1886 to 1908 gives 5.92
